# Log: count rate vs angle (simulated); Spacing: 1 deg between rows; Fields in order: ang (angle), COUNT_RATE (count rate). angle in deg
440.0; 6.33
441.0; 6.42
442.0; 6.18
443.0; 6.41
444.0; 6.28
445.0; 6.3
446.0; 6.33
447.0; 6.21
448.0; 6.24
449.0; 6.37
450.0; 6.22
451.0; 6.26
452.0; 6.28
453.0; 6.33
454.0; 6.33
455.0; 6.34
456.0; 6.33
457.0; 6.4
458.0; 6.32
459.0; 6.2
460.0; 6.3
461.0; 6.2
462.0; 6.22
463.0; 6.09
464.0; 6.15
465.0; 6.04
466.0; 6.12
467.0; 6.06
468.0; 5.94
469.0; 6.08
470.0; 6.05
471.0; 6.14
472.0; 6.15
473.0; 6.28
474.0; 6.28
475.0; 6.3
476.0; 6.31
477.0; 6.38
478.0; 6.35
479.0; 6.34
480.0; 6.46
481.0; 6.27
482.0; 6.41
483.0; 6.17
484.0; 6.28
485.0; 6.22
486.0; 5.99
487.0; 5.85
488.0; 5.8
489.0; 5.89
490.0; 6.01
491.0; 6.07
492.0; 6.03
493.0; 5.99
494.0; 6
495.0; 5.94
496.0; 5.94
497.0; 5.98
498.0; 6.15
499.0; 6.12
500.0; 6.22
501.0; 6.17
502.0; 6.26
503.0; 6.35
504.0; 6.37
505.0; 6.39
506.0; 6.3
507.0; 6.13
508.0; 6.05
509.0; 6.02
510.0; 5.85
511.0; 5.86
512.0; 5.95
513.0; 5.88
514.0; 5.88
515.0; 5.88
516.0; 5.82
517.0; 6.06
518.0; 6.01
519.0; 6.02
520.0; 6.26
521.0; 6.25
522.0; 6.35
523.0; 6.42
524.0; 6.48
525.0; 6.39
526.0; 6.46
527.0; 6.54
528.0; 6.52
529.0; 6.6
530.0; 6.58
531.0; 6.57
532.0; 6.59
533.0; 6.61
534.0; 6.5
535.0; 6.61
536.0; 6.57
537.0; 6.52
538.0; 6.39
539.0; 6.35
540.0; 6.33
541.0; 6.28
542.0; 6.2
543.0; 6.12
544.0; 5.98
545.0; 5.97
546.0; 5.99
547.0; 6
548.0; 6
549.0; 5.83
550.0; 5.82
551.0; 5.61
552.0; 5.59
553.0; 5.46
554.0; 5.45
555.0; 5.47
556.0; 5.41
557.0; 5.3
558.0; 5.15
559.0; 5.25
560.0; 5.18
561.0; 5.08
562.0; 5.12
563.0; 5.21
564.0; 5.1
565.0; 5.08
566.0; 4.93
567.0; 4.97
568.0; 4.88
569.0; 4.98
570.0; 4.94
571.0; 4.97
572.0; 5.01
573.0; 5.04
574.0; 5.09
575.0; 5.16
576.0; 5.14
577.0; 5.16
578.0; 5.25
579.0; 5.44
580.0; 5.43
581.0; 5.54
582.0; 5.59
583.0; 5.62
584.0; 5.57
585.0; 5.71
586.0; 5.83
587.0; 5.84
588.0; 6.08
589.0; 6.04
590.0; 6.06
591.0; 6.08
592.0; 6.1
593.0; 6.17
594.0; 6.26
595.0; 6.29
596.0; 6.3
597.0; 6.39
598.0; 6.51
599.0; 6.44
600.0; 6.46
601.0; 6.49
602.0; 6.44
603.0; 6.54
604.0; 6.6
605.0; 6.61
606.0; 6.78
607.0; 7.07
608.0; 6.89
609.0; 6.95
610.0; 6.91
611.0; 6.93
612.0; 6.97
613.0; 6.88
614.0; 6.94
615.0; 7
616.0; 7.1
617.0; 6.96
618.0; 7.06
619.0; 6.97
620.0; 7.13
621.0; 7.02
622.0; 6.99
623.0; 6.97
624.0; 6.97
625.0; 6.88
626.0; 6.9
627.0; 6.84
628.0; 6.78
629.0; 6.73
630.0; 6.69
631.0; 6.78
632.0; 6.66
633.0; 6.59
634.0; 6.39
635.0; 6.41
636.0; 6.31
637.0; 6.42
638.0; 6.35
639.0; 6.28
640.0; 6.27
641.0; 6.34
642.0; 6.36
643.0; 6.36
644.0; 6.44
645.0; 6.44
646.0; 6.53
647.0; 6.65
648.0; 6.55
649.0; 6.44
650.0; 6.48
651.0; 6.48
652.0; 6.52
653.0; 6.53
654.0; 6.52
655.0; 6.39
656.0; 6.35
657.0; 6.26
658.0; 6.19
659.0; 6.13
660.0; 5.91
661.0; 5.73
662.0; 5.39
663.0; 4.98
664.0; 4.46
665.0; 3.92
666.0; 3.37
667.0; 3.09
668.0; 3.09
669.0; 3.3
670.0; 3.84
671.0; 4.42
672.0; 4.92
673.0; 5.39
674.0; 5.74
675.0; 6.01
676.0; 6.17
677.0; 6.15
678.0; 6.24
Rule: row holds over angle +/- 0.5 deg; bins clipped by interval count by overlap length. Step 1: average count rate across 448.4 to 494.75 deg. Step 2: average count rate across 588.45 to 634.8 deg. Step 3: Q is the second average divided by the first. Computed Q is 1.08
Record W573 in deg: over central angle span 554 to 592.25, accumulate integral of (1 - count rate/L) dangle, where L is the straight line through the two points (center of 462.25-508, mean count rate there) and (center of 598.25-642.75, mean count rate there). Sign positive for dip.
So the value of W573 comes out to 6.8 deg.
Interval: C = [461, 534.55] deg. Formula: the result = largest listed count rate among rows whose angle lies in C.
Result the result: 6.61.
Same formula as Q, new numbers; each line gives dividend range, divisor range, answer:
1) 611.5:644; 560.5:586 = 1.29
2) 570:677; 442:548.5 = 0.98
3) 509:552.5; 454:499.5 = 1.01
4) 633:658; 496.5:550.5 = 1.03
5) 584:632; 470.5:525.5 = 1.08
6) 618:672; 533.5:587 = 1.09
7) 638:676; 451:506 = 0.91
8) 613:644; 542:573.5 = 1.24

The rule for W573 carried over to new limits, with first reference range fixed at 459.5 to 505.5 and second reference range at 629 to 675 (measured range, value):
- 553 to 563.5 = 1.27 deg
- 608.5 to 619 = -1.94 deg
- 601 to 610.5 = -1.35 deg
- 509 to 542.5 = -1.22 deg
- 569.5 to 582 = 1.60 deg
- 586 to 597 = -0.35 deg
